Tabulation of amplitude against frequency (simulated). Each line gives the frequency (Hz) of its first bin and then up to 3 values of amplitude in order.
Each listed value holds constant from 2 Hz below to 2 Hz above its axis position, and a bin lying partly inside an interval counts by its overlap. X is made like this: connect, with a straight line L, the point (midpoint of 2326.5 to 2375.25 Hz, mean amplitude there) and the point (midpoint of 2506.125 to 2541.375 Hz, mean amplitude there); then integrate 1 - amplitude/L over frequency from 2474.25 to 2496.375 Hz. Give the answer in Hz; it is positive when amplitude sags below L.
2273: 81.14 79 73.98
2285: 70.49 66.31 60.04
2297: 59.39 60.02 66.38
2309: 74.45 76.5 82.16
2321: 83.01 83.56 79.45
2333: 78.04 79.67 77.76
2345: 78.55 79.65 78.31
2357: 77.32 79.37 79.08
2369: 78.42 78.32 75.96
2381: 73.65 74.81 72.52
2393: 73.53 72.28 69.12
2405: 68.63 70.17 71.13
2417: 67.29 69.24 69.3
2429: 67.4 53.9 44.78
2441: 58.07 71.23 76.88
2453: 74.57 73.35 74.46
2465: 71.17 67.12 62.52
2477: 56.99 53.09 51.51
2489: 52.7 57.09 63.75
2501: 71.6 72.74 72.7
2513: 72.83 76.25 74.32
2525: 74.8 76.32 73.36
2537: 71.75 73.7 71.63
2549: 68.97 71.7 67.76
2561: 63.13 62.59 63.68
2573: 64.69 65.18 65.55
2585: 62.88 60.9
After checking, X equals 5.9 Hz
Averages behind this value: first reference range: 78.7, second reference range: 74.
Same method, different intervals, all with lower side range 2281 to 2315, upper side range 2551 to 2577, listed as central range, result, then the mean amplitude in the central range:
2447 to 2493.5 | 1.1 Hz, 64.5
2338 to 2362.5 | -4.3 Hz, 78.5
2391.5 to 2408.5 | -1.1 Hz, 70.7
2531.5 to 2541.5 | -1.1 Hz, 72.8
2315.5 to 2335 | -4.2 Hz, 81.2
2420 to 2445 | 2.0 Hz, 61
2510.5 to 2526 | -2.0 Hz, 74.5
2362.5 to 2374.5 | -2.1 Hz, 78.7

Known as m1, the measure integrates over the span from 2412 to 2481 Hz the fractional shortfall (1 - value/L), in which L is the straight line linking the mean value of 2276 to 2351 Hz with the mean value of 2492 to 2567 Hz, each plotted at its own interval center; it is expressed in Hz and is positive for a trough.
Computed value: 5.7 Hz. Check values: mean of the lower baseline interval 74.1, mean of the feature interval 66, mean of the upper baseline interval 70.5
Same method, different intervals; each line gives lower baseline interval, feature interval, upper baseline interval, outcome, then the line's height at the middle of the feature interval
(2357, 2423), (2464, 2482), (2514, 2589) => 2.3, 71.3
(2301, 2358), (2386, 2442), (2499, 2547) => 6.9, 75.8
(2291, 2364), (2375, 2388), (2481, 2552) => -0.2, 73.4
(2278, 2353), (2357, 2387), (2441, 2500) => -2.8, 70.6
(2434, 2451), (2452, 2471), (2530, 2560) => -2.4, 63.9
